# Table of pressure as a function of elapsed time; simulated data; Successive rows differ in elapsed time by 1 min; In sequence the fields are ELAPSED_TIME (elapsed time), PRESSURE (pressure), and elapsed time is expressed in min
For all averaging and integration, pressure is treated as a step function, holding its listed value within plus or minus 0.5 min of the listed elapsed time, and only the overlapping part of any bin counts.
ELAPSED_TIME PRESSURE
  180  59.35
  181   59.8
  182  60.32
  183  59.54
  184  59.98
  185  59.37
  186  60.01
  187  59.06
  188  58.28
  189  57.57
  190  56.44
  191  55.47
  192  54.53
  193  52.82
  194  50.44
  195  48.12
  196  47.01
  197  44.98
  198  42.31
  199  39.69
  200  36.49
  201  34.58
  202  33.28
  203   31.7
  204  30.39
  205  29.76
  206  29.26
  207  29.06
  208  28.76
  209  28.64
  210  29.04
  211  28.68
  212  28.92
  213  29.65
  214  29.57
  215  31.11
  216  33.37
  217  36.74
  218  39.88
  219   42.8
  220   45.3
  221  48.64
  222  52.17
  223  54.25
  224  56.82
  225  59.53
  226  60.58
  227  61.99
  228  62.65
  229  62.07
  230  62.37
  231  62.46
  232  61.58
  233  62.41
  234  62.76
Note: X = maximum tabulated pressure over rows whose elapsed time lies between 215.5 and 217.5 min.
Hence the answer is 36.74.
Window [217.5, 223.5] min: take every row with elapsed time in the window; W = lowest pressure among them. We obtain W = 39.88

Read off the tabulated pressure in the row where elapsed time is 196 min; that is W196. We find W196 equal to 47.01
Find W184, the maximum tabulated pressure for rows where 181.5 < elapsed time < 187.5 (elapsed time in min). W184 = 60.32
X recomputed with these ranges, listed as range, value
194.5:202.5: 48.12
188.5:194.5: 57.57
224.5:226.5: 60.58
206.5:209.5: 29.06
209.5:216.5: 33.37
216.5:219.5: 42.8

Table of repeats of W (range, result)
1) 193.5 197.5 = 44.98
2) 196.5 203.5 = 31.7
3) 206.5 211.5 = 28.64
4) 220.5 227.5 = 48.64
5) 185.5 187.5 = 59.06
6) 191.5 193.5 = 52.82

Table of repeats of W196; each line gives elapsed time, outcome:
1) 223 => 54.25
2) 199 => 39.69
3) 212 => 28.92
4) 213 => 29.65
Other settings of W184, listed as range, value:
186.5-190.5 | 59.06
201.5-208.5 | 33.28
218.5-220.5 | 45.3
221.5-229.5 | 62.65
